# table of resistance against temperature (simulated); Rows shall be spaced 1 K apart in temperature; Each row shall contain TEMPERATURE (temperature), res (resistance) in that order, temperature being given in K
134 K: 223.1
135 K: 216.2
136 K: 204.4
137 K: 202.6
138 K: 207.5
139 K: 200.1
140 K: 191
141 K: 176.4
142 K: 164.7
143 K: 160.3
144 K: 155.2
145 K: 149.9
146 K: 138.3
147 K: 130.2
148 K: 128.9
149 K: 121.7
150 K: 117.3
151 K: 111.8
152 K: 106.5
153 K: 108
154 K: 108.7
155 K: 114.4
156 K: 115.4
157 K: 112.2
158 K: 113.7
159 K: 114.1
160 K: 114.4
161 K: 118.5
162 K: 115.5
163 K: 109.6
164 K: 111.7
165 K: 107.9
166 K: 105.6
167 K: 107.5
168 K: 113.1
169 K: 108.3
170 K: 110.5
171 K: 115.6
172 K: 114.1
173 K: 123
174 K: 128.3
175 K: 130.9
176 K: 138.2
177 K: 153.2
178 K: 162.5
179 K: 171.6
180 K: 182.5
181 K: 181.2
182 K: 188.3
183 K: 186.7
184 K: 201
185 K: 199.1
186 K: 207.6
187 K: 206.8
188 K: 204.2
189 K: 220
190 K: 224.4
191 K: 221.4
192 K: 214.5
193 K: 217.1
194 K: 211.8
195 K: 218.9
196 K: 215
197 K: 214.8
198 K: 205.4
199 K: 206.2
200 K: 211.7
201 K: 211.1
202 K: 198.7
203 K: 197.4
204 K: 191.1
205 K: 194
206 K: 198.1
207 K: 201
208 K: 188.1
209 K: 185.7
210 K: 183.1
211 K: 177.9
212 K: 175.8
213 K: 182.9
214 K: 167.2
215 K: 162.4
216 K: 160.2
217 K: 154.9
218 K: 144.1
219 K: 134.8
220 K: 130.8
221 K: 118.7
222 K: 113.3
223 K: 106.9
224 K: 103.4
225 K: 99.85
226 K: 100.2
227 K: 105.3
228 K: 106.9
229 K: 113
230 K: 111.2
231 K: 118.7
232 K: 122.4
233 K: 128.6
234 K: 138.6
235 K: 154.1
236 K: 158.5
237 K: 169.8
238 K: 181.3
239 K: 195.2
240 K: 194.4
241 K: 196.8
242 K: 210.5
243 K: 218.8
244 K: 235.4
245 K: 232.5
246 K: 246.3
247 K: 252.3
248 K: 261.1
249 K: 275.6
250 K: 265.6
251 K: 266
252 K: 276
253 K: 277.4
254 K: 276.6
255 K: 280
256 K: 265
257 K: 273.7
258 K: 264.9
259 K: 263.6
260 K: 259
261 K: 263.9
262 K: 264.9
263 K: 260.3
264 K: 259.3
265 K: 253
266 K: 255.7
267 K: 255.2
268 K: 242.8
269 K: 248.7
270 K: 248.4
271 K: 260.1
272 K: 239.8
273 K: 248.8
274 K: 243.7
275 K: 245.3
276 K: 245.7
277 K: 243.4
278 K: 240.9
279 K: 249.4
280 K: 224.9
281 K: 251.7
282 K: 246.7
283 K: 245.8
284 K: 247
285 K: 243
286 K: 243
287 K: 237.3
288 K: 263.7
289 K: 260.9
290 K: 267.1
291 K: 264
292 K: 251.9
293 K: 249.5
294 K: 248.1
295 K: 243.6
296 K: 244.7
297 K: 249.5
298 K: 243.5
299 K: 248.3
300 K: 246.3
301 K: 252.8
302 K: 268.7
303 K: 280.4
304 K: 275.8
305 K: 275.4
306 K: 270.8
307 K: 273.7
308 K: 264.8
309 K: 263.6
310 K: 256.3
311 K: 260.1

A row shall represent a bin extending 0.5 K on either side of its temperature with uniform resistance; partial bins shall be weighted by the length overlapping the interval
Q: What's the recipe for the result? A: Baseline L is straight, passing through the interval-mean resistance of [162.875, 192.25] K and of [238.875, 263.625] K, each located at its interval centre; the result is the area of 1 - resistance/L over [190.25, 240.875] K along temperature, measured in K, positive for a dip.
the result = 8.78 K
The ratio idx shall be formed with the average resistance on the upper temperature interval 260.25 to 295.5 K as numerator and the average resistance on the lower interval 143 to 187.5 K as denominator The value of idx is 1.8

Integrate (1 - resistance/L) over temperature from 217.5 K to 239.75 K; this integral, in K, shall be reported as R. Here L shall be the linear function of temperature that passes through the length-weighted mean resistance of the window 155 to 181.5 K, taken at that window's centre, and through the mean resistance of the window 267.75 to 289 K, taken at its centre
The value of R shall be 7.2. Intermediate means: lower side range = 126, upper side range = 246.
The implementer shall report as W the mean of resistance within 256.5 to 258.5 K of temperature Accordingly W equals 269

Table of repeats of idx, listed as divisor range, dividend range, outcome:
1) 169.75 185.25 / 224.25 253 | 1.19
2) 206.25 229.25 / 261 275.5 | 1.74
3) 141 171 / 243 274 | 2.13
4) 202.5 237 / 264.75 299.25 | 1.68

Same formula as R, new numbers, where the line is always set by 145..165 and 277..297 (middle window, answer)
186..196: -4.07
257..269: -1.83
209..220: 0.76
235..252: -1.34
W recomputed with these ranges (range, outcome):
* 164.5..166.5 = 107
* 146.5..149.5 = 127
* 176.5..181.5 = 170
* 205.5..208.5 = 196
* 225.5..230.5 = 107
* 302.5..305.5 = 277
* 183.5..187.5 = 204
